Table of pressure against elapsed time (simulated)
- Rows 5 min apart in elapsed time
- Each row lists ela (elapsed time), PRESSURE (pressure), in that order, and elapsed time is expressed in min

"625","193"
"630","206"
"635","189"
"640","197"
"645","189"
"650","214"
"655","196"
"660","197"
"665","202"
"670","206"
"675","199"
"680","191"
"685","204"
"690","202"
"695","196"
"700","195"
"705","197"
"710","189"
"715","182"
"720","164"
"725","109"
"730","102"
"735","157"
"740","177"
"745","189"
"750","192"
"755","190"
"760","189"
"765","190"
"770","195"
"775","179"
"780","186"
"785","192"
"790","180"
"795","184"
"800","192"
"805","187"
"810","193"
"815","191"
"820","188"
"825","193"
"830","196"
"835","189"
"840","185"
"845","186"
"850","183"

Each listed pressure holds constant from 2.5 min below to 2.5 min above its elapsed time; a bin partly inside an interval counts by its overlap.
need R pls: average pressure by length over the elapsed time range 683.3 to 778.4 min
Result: 179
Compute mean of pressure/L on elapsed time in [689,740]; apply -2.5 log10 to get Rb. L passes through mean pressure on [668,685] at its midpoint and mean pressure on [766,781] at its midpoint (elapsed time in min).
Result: 0.156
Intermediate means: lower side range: 199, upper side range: 187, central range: 169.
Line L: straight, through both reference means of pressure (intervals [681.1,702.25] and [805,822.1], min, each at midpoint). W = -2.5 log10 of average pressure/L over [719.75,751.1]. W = 0.263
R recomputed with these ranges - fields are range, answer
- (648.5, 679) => 201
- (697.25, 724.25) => 181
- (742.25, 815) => 188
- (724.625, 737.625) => 125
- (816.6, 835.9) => 192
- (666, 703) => 199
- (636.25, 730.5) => 188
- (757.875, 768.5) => 190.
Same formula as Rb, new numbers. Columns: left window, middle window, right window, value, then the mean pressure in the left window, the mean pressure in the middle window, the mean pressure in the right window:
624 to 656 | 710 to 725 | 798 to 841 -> 0.18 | 198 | 165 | 191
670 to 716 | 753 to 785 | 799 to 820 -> 0.02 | 196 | 188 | 190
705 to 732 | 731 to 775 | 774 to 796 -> -0.07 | 154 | 182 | 185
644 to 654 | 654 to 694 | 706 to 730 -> -0.08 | 203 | 200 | 157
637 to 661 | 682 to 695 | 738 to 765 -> -0.04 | 198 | 201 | 188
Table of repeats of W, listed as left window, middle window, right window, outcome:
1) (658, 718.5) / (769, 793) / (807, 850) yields 0.03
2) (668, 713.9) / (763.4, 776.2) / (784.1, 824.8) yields 0.01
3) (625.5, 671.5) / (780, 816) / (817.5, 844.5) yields 0.02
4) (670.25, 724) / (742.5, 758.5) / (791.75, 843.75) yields 0.00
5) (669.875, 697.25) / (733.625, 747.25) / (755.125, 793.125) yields 0.10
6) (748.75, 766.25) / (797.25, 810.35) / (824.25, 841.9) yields 0.00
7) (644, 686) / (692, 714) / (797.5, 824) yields 0.02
